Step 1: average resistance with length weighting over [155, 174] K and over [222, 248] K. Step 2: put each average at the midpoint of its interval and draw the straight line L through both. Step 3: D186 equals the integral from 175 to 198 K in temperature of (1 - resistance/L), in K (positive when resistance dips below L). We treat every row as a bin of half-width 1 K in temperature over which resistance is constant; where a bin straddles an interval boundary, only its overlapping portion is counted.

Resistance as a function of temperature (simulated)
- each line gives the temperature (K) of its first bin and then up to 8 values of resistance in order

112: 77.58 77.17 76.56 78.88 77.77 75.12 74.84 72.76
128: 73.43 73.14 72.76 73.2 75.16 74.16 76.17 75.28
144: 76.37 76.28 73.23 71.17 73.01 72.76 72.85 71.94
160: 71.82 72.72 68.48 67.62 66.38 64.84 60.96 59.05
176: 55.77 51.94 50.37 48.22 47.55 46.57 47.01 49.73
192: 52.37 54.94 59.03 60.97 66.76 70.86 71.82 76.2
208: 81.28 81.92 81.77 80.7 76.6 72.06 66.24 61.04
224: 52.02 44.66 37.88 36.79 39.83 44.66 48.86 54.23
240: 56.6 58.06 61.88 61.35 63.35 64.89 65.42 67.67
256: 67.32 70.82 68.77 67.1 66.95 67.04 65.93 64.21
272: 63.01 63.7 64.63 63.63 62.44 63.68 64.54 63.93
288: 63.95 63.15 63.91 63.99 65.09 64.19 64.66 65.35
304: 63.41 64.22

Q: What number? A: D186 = 4.02 K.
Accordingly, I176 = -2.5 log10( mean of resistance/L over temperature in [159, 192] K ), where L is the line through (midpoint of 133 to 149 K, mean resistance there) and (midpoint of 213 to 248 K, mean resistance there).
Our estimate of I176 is 0.175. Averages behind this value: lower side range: 75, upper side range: 56.3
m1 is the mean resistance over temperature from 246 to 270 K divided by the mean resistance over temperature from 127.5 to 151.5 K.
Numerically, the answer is 0.90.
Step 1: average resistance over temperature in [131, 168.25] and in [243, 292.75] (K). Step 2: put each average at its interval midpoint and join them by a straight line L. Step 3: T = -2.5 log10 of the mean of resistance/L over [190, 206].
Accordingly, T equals 0.117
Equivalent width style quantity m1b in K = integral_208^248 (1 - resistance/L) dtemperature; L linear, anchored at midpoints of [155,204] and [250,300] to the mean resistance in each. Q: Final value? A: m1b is 2.0 K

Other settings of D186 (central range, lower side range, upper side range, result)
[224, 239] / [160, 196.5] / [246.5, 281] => 4.3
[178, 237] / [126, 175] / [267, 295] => 8.1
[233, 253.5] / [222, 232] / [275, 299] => -3.4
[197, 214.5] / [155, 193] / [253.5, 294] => -3.8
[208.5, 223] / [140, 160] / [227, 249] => -4.5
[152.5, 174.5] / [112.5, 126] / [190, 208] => 0.4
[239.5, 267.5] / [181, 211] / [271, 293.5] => -1.0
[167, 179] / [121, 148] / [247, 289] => 2.0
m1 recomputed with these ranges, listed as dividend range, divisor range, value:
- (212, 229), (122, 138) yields 0.85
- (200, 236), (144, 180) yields 0.93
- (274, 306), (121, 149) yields 0.86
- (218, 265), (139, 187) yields 0.89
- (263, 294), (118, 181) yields 0.92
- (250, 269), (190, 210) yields 1.02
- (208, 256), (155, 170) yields 0.87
